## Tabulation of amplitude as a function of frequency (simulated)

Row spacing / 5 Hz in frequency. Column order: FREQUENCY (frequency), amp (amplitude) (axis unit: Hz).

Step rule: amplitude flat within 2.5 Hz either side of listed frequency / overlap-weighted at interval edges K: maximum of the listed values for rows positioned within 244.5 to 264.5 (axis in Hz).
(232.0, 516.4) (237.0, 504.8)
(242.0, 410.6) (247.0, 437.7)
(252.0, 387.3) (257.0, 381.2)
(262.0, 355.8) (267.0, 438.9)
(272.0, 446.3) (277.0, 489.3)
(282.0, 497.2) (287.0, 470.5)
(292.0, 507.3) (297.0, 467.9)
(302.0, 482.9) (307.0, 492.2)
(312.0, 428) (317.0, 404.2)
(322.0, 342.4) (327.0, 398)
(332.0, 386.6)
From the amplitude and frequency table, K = 437.7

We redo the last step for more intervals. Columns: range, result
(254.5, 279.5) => 489.3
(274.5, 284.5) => 497.2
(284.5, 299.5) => 507.3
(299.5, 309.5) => 492.2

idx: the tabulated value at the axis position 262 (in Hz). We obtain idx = 355.8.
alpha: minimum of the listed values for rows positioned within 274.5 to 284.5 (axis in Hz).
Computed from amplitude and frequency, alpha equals 489.3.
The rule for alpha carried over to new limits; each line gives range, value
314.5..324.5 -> 342.4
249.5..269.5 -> 355.8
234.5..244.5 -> 410.6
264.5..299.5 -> 438.9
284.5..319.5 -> 404.2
